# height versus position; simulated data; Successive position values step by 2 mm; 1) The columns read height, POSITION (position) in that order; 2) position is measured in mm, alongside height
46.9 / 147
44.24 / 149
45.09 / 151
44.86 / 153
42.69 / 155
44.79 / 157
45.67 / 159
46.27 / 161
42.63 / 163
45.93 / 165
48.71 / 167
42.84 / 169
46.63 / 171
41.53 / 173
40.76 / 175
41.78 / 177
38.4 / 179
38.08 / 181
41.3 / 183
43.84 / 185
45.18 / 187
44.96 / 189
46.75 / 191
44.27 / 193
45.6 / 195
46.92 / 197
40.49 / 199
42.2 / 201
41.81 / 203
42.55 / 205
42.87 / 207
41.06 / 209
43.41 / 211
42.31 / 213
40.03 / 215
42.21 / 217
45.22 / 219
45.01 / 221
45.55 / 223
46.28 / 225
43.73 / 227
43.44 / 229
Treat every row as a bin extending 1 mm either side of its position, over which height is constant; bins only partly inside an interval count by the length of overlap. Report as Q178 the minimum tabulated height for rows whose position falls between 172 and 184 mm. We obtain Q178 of 38.08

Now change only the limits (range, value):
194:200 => 40.49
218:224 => 45.01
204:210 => 41.06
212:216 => 40.03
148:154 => 44.24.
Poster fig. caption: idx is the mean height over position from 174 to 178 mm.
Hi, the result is 41.3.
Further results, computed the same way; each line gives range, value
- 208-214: 42.3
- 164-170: 45.8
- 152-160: 44.5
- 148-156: 44.2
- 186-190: 45.1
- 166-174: 44.9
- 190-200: 44.8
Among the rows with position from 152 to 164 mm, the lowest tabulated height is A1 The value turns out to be 42.63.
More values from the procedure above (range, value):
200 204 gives 41.81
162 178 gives 40.76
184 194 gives 43.84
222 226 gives 45.55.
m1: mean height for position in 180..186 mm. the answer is 41.1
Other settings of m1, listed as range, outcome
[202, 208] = 42.4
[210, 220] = 42.6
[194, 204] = 43.4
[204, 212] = 42.5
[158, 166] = 45.1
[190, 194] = 45.5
